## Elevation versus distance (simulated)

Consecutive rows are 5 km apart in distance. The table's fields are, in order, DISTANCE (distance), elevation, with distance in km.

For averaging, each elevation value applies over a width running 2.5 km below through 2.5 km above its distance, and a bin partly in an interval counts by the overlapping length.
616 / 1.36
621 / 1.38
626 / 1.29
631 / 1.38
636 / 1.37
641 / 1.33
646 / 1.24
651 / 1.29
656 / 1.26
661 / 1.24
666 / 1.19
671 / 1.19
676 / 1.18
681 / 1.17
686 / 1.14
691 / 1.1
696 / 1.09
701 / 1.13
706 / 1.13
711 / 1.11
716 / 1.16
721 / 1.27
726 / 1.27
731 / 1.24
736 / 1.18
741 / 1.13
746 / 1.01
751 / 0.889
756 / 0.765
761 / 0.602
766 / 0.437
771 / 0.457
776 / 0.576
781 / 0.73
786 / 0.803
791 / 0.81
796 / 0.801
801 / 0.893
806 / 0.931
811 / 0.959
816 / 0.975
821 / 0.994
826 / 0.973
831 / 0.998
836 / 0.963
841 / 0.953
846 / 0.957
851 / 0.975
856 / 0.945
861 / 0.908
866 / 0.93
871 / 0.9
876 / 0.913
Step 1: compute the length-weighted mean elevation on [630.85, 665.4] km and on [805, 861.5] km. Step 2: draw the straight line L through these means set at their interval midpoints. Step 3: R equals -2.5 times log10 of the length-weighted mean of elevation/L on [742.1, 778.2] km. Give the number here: 0.50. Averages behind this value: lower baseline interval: 1.29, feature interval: 0.695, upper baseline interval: 0.964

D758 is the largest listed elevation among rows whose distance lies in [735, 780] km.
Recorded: 1.18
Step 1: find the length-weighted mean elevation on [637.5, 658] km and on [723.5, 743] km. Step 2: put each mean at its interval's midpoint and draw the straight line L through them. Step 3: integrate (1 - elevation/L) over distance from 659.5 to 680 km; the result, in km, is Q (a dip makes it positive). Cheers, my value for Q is 1.12 km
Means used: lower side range 1.28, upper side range 1.21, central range 1.2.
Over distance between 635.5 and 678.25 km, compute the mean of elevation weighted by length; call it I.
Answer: 1.25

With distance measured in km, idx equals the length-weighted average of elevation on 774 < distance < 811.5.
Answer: 0.808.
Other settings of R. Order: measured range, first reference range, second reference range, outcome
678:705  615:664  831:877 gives 0.09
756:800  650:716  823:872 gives 0.48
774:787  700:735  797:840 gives 0.44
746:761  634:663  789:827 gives 0.26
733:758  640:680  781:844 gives 0.06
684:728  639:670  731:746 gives 0.03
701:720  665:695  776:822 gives -0.06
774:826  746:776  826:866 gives -0.08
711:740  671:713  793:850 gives -0.12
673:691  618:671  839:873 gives 0.07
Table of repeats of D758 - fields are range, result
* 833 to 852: 0.975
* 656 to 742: 1.27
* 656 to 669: 1.26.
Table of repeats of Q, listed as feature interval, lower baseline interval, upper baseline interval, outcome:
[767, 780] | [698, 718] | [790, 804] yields 5.4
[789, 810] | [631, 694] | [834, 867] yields 3.2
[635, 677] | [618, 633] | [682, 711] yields -0.1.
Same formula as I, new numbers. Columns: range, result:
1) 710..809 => 0.9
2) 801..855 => 0.964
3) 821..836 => 0.983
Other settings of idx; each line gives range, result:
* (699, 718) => 1.13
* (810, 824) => 0.978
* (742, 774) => 0.712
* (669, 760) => 1.11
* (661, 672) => 1.2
